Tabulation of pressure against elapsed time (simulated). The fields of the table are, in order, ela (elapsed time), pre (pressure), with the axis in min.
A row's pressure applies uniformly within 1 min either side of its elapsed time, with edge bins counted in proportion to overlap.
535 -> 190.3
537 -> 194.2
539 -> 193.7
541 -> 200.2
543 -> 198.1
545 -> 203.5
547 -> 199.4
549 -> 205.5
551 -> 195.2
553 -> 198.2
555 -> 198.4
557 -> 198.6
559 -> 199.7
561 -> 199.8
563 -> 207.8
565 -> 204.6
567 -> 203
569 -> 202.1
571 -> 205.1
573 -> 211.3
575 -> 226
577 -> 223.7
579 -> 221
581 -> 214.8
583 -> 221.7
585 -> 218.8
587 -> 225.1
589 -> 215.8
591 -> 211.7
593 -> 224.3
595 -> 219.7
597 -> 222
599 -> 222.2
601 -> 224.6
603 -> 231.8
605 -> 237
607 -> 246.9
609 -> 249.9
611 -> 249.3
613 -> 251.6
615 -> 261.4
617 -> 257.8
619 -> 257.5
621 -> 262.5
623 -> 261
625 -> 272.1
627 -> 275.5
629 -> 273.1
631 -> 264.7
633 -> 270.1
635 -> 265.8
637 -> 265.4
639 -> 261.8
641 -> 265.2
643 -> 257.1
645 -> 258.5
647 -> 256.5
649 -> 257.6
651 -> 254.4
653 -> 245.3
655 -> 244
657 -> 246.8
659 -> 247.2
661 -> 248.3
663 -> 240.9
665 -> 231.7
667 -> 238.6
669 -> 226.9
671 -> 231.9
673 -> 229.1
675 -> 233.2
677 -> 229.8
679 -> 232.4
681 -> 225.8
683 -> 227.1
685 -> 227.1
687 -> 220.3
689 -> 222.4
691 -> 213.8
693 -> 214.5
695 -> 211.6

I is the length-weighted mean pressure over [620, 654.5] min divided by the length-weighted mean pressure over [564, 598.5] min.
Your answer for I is 1.22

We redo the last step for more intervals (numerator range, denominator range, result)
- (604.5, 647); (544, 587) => 1.25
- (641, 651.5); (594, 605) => 1.14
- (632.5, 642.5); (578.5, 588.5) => 1.20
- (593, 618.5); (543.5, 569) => 1.19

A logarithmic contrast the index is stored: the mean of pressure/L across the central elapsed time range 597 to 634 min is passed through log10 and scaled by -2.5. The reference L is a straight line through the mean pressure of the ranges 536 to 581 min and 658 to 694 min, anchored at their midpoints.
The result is -0.17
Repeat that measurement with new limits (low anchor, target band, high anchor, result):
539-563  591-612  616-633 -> 0.06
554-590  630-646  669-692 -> -0.19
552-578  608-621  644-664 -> -0.11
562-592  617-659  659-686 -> -0.15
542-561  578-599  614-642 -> 0.06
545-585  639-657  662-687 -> -0.13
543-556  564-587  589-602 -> -0.01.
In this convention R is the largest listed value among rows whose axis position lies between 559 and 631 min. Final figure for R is 275.5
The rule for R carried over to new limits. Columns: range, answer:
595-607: 246.9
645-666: 258.5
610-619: 261.4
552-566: 207.8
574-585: 226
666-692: 238.6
